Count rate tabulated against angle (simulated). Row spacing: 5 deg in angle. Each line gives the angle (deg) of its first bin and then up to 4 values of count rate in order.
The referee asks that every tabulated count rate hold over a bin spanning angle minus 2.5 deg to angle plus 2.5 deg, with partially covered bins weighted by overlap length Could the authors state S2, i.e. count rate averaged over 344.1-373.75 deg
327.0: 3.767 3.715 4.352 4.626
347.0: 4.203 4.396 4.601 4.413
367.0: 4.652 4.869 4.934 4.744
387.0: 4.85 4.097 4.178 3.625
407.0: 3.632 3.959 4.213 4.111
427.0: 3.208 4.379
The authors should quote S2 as 4.51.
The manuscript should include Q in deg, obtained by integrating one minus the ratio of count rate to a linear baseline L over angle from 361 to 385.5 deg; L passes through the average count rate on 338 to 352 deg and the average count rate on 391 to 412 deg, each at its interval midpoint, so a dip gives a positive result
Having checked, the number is -3.6 deg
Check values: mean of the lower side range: 4.4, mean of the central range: 4.75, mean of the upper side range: 3.88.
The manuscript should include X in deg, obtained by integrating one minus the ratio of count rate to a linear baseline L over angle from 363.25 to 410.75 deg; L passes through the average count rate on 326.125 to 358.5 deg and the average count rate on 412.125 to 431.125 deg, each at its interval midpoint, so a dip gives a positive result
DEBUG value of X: -3.8 deg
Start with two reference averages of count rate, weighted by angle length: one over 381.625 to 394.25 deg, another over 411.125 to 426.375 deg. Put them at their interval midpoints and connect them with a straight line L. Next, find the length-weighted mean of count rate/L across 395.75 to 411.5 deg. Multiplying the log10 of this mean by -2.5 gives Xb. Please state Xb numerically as 0.13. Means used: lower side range 4.54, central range 3.8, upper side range 4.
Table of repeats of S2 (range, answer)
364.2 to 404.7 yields 4.49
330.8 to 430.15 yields 4.28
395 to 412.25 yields 3.82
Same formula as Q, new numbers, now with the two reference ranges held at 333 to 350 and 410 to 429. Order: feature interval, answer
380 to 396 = -1.78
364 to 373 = -1.17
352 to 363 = -0.65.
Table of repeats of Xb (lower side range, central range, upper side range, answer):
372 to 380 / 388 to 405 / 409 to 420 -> 0.11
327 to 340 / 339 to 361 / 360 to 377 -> -0.03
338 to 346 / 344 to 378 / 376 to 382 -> 0.03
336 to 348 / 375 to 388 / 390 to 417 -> -0.18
